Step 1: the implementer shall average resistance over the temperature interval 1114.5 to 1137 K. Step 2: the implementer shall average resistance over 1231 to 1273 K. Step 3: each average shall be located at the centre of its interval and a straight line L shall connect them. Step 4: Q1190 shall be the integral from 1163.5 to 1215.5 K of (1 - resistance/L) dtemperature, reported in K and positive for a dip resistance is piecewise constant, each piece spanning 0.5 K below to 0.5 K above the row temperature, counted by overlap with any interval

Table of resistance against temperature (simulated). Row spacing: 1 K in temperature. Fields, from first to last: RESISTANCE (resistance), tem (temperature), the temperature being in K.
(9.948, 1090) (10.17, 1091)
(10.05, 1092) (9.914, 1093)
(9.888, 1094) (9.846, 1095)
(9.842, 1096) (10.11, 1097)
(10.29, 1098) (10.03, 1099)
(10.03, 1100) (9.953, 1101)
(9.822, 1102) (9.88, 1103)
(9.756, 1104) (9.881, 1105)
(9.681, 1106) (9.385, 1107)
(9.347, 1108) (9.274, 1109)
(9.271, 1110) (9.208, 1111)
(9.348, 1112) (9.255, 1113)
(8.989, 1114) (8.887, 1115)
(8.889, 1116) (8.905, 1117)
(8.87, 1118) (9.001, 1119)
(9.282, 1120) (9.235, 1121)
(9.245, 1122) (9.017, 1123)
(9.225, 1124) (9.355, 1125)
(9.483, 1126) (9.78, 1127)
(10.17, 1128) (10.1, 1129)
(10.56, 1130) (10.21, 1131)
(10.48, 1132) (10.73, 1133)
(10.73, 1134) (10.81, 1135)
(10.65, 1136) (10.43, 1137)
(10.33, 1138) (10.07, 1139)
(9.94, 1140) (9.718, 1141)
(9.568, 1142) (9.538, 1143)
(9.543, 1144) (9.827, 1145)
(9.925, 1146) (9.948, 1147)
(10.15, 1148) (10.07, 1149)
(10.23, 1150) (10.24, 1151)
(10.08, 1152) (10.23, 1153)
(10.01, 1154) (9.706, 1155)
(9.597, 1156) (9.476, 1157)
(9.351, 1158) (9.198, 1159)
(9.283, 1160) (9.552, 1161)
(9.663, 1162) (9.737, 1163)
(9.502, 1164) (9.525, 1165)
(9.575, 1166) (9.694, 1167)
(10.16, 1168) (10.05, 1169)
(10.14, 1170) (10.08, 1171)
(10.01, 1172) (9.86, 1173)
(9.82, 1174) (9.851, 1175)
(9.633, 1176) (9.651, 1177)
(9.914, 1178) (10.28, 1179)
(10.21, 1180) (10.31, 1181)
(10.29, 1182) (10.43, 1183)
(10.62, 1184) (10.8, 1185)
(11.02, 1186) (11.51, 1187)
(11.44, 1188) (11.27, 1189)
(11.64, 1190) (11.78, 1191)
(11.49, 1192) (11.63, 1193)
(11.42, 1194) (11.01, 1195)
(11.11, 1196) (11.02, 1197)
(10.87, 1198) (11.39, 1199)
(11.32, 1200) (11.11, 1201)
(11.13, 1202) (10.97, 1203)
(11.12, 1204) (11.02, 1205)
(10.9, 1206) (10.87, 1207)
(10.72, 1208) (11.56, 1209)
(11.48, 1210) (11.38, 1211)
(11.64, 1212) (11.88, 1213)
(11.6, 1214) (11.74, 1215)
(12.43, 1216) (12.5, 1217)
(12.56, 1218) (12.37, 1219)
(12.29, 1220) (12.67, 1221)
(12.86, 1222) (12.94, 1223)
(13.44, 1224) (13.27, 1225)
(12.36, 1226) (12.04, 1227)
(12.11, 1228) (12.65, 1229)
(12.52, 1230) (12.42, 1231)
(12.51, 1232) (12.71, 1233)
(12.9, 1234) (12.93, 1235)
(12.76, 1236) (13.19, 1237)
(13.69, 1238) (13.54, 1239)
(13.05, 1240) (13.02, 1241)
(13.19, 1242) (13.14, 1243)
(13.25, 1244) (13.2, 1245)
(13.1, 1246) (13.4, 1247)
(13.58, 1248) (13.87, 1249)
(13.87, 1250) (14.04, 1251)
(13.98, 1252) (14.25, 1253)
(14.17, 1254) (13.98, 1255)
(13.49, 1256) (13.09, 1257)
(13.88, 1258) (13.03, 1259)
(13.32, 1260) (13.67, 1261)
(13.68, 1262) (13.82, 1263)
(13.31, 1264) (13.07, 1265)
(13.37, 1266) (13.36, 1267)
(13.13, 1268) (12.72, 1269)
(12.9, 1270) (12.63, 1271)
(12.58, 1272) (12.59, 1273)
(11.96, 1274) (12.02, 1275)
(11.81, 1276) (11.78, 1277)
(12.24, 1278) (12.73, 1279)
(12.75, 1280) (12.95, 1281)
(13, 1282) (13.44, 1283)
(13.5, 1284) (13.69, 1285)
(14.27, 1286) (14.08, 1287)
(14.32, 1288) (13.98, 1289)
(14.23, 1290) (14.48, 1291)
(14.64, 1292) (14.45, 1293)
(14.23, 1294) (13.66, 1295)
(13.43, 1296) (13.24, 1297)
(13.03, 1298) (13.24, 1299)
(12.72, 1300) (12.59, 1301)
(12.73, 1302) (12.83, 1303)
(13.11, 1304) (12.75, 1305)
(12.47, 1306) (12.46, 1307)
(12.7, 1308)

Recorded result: 3.5 K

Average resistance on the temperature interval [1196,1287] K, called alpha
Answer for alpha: 12.7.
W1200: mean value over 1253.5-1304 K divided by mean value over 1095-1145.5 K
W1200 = 1.37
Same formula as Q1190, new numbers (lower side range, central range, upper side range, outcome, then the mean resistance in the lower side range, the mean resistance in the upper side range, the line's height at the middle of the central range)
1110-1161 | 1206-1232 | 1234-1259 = 0.8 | 9.73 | 13.5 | 12.5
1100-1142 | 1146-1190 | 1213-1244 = 3.8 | 9.69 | 12.7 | 11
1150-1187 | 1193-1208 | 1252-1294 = -0.1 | 9.96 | 13.3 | 11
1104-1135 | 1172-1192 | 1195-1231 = 0.9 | 9.55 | 11.8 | 11.1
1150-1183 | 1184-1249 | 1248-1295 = -3.1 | 9.85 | 13.4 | 11.5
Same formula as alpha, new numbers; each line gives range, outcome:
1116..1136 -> 9.75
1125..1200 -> 10.2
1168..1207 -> 10.7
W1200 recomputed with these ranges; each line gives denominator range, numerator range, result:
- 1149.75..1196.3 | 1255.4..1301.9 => 1.29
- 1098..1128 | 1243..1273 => 1.43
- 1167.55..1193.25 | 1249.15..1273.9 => 1.27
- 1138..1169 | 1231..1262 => 1.37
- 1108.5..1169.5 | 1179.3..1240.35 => 1.21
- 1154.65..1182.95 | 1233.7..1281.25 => 1.34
